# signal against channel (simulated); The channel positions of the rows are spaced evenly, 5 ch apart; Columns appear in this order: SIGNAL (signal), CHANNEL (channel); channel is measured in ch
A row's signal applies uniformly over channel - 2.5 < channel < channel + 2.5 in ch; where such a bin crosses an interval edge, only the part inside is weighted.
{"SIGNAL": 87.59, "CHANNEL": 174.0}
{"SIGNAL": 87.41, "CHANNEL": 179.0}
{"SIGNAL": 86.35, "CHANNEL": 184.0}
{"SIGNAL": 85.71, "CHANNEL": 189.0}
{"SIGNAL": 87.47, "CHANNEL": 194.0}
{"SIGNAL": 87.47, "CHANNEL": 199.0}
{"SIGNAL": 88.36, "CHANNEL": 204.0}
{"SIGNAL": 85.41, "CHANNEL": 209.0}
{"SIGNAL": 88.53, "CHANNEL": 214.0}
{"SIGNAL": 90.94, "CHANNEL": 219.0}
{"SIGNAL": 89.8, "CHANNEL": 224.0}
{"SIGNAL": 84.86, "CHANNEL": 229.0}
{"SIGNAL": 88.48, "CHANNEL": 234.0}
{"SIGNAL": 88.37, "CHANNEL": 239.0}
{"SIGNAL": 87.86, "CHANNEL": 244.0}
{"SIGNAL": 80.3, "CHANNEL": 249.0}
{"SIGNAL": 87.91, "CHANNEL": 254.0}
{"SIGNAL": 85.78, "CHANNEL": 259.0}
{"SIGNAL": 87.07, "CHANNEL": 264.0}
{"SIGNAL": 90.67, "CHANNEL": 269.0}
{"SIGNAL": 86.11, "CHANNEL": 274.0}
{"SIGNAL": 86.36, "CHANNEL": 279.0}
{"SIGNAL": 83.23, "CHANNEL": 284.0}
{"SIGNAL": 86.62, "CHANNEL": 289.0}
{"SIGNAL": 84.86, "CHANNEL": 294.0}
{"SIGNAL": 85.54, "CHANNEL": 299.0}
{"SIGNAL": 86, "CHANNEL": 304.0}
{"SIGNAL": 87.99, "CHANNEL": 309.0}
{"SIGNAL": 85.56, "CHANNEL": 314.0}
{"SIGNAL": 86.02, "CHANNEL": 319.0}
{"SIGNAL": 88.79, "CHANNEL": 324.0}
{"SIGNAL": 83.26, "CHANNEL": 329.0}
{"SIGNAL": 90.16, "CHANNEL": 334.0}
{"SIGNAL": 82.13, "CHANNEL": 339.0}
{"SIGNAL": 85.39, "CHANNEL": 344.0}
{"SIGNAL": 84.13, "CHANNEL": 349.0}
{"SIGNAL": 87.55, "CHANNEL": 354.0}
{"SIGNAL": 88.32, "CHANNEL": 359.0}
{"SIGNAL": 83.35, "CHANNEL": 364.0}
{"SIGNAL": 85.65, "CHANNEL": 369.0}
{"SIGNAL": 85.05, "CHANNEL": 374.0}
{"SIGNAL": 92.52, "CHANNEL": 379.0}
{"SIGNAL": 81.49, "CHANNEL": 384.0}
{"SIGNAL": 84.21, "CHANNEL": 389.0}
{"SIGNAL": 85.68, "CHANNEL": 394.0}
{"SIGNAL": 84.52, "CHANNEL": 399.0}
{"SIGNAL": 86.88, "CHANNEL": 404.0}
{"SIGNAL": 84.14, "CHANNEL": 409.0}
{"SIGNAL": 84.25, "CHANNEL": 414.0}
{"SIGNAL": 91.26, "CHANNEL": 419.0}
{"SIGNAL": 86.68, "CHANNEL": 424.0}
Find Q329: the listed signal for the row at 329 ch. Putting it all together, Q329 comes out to 83.26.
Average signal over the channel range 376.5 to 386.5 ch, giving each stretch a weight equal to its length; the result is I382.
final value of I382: 87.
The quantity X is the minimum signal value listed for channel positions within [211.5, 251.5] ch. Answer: 80.3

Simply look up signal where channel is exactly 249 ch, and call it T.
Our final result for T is 80.3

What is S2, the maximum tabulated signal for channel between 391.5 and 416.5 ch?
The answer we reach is 86.88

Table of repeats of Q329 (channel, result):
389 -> 84.21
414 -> 84.25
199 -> 87.47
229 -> 84.86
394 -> 85.68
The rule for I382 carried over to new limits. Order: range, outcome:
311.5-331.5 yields 85.9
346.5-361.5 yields 86.7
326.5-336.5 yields 86.7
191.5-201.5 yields 87.5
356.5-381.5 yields 87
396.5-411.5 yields 85.2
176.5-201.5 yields 86.9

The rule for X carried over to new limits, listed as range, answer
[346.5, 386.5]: 81.49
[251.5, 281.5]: 85.78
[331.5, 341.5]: 82.13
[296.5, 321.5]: 85.54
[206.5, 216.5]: 85.41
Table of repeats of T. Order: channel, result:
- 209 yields 85.41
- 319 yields 86.02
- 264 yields 87.07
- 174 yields 87.59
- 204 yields 88.36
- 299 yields 85.54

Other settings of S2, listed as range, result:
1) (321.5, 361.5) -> 90.16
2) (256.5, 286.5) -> 90.67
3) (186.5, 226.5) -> 90.94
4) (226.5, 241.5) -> 88.48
